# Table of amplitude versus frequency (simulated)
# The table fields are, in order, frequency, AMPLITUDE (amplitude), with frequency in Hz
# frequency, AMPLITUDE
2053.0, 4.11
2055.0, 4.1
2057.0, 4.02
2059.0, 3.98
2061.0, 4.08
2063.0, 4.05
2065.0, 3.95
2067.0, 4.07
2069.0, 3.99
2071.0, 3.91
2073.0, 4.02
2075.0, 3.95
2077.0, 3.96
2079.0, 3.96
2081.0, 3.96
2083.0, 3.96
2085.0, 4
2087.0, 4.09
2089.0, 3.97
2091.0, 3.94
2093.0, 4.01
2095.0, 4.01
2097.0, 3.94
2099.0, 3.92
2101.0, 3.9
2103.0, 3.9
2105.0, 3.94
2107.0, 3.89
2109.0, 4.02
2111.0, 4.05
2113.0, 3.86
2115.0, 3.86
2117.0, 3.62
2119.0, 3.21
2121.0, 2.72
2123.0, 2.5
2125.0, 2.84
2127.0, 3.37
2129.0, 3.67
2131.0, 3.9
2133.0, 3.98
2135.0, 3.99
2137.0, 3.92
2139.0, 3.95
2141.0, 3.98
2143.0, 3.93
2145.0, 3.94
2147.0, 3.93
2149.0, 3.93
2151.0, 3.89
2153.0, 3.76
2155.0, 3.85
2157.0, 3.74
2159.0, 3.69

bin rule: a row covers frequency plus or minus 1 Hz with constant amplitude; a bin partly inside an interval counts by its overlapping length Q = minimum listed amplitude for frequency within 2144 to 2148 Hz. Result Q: 3.93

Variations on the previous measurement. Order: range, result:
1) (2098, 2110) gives 3.89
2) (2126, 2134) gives 3.37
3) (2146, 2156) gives 3.76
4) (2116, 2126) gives 2.5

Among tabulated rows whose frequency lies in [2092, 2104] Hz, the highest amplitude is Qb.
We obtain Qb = 4.01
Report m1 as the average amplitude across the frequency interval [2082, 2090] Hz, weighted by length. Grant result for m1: 4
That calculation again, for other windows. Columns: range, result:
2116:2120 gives 3.42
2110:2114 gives 3.96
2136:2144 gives 3.95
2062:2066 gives 4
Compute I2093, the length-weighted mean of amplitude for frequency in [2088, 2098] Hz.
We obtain 3.97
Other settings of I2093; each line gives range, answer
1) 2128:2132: 3.79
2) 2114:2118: 3.74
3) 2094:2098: 3.97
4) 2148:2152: 3.91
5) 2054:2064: 4.05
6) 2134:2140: 3.95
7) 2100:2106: 3.91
